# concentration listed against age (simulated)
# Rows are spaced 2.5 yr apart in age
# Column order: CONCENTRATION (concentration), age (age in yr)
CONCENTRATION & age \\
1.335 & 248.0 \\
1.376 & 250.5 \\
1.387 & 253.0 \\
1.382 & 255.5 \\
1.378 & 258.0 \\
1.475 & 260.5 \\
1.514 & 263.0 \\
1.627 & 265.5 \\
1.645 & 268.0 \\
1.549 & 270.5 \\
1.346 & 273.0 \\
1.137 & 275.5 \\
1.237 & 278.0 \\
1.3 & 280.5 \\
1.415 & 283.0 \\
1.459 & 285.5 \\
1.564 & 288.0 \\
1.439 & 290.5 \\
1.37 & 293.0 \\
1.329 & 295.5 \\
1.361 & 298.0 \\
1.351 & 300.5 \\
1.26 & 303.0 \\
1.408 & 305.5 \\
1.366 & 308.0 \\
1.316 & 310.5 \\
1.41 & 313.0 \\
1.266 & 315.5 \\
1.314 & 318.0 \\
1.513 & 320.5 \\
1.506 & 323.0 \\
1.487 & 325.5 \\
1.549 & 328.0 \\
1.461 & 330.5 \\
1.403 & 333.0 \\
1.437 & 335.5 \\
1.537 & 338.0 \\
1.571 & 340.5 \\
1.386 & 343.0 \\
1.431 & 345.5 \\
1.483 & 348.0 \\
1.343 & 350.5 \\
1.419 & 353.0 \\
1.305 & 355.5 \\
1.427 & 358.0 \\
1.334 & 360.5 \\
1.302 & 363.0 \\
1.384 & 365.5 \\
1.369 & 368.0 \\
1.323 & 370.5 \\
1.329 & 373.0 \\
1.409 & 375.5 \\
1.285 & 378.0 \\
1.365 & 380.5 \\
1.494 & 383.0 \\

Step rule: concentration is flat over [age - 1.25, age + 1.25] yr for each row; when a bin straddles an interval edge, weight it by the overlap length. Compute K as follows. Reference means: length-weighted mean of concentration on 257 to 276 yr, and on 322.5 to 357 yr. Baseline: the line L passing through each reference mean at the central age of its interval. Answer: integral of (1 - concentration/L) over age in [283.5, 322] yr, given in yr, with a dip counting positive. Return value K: 2.1 yr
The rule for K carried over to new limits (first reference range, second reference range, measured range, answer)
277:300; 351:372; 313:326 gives -0.4 yr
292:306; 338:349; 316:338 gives -0.5 yr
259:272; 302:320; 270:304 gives 2.1 yr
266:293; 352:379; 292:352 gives -1.2 yr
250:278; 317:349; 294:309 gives 1.1 yr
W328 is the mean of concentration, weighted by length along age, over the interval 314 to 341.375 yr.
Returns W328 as 1.46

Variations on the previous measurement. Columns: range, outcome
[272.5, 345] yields 1.4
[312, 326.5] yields 1.41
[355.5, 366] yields 1.35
